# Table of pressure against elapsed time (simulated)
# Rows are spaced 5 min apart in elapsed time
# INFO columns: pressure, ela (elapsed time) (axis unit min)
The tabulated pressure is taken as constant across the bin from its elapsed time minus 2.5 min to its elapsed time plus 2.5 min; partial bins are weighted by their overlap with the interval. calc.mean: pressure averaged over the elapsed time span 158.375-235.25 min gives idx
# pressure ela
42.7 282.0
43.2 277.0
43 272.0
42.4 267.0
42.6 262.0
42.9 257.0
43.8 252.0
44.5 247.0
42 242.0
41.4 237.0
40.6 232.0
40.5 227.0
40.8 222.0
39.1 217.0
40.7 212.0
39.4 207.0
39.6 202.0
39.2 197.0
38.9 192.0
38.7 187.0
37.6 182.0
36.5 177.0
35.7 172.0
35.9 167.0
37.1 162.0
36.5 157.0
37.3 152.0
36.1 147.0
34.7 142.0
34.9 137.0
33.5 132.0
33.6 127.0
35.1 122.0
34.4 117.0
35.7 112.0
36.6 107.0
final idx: 38.7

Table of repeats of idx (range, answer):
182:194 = 38.5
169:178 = 36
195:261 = 41.2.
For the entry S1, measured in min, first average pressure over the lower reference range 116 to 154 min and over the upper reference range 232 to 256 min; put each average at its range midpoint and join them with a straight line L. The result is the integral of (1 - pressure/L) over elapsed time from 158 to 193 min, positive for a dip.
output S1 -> 0.7 min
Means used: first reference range 34.9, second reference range 42.7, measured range 37.1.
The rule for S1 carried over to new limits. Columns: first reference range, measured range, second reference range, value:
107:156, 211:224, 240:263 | 0.3 min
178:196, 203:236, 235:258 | 0.5 min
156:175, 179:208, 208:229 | -0.4 min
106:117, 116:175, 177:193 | 2.2 min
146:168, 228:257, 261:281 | -0.8 min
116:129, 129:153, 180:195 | 0.3 min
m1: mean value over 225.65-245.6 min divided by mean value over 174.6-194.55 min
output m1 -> 1.1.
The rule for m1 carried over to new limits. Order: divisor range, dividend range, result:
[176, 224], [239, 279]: 1.10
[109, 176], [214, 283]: 1.19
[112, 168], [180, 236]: 1.12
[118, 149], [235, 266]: 1.24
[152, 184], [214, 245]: 1.11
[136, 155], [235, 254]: 1.20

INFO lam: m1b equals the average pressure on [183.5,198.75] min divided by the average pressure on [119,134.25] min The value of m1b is 1.14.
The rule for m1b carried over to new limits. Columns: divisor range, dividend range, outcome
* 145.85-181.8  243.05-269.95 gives 1.18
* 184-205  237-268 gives 1.10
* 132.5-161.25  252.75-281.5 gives 1.20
